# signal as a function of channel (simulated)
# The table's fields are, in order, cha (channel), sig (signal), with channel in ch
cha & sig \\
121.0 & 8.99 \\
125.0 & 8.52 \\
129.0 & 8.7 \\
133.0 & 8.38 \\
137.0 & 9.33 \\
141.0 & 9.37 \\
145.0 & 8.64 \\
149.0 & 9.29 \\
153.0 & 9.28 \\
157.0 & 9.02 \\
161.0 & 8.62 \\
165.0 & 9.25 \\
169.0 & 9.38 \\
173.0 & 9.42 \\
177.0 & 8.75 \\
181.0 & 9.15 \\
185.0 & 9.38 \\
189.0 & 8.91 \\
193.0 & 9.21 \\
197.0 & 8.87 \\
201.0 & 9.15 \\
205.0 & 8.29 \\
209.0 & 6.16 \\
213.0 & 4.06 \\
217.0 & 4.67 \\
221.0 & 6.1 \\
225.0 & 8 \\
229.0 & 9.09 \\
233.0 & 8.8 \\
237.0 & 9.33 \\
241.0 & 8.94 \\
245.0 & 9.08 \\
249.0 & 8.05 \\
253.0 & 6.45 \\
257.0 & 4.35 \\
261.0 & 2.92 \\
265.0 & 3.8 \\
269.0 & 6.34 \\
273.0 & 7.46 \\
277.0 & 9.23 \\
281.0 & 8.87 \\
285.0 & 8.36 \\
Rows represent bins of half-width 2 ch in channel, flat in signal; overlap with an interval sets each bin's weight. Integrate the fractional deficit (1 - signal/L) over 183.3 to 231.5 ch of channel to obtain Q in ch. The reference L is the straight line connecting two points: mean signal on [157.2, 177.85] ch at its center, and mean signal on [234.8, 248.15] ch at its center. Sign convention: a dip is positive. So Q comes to 7.4 ch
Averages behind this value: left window 9.1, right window 9.02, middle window 7.66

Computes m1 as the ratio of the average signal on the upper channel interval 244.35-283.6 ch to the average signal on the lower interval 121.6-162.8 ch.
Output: 0.7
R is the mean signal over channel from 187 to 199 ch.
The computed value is 9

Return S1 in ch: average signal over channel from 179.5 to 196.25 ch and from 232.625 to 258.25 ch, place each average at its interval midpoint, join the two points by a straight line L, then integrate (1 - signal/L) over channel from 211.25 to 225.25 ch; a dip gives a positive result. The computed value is 5.0 ch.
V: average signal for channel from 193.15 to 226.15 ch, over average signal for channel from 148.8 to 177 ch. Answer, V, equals 0.8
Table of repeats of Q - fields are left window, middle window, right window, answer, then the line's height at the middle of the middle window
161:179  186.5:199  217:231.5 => -0.9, 8.38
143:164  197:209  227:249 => 0.9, 8.97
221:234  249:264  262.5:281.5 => 4.9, 7.36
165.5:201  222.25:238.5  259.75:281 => -2.3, 7.62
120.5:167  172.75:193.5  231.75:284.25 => -1.9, 8.35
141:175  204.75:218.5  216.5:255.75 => 4.6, 8.29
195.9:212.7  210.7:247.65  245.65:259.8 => -3.4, 7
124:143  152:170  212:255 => -1.2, 8.52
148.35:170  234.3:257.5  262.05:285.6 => -1.0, 7.6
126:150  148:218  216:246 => 0.9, 8.51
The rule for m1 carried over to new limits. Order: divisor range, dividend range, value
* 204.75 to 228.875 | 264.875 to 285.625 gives 1.21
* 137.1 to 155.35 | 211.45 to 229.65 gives 0.68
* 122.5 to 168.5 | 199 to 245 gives 0.85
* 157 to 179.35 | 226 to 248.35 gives 0.98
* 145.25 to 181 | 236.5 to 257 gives 0.87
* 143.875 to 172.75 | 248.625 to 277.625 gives 0.64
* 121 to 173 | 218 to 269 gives 0.78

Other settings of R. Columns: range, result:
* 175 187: 9.09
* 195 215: 7.31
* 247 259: 6.28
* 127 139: 8.8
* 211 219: 4.37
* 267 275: 6.9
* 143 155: 9.07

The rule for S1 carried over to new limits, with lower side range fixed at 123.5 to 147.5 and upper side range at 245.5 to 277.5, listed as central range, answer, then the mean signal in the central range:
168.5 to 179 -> -1.51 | 9.16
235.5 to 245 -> -3.75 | 9.11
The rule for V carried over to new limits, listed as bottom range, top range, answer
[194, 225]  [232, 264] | 1.02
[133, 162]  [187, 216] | 0.85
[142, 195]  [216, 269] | 0.76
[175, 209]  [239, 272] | 0.71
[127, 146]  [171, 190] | 1.03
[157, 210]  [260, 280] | 0.70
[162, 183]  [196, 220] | 0.74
